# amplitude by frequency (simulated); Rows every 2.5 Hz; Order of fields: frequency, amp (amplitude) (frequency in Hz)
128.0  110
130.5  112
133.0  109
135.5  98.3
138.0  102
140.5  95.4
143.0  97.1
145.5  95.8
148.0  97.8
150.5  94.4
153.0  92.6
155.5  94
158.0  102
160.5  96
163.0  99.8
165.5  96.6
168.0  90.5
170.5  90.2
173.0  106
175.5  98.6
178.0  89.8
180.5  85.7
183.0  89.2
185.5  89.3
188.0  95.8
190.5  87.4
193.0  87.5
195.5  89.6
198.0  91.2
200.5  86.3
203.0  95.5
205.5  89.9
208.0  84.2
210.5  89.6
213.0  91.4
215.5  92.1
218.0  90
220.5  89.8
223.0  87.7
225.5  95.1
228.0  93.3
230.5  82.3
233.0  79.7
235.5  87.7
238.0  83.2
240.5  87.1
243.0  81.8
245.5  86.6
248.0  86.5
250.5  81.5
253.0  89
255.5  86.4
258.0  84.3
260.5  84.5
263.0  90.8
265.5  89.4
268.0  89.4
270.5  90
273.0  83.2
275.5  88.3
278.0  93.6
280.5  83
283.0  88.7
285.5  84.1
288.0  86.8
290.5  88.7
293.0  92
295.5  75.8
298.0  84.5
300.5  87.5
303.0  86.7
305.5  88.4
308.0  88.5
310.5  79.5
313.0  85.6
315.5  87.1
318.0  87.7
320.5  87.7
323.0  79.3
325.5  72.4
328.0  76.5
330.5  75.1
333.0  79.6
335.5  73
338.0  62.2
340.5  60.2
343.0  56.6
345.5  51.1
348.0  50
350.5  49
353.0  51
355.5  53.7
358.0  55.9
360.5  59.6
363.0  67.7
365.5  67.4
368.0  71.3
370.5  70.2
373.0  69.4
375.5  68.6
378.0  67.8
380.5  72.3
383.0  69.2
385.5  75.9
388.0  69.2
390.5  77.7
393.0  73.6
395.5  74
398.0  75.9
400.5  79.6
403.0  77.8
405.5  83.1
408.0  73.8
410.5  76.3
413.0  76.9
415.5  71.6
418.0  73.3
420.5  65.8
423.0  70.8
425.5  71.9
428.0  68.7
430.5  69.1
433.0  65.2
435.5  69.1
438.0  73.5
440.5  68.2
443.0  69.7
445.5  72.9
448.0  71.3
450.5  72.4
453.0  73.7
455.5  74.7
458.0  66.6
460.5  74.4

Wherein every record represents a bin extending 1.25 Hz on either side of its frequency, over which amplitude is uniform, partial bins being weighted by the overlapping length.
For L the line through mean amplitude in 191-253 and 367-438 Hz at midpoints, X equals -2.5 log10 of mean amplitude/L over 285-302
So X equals -0.05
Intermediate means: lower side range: 87.9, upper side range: 72.5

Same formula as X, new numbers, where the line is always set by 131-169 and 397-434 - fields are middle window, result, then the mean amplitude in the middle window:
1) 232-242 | 0.07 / 84.5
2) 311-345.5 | 0.09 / 74.8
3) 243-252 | 0.05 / 84.6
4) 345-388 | 0.22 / 63.3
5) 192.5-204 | 0.04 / 90.1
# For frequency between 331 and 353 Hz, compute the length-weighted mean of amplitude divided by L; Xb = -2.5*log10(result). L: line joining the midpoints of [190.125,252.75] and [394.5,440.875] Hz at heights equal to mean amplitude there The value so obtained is 0.29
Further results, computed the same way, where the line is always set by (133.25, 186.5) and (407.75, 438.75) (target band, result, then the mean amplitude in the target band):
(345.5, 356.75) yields 0.460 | 50.9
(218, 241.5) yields 0.020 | 87.5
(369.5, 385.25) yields 0.081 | 70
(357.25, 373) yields 0.160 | 66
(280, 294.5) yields -0.044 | 87.2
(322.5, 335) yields 0.051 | 76.2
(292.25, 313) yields -0.038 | 85.2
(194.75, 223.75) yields 0.014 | 89.8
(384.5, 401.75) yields -0.018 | 75.1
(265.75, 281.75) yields -0.038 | 88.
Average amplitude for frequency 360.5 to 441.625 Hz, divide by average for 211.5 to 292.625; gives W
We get 0.8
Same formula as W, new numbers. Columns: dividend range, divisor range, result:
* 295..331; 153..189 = 0.88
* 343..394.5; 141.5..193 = 0.68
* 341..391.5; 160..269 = 0.71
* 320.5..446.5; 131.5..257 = 0.76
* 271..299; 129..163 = 0.87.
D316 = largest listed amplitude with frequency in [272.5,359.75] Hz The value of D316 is 93.6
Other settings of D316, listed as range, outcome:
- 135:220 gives 106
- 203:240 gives 95.5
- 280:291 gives 88.7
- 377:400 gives 77.7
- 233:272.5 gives 90.8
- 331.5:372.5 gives 79.6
